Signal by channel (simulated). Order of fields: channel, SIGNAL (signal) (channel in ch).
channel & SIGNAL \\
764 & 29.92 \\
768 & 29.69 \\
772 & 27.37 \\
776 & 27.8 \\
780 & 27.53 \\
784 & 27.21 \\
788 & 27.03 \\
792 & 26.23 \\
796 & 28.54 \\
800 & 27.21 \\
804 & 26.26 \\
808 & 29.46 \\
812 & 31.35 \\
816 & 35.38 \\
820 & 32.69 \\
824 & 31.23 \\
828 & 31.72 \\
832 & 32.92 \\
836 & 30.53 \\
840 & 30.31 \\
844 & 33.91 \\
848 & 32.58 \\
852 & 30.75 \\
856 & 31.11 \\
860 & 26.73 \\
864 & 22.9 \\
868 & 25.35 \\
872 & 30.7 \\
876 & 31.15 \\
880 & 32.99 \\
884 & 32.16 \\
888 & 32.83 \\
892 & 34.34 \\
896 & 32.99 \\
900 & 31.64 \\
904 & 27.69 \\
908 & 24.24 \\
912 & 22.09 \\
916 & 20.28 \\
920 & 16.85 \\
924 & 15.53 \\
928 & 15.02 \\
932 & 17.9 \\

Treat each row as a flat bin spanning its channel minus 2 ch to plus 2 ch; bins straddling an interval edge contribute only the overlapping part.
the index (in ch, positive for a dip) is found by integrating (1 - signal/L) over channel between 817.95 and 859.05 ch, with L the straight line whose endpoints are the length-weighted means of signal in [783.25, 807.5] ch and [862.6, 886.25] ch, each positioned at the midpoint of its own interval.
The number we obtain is -4.7 ch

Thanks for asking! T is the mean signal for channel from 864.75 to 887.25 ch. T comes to 30.2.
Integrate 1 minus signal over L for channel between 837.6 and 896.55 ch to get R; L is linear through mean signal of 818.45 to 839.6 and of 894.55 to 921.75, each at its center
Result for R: -4.8 ch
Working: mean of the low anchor 31.7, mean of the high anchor 25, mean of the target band 30.7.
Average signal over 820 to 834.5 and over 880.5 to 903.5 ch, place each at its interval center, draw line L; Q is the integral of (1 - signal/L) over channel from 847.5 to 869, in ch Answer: 2.8 ch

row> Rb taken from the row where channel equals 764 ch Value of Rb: 29.92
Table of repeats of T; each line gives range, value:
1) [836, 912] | 30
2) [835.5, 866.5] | 29.7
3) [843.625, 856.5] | 32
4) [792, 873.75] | 30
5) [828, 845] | 31.8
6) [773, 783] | 27.6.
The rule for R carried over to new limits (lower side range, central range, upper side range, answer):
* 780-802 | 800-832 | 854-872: -4.5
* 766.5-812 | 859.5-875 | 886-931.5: -0.6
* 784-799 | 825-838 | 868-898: -1.1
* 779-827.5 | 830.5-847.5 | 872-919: -1.6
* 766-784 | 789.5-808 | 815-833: 1.8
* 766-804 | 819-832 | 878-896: -1.0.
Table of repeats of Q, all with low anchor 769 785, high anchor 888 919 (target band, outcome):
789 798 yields 0.1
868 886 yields -2.2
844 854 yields -1.6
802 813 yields -0.5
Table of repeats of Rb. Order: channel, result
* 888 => 32.83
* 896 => 32.99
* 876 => 31.15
